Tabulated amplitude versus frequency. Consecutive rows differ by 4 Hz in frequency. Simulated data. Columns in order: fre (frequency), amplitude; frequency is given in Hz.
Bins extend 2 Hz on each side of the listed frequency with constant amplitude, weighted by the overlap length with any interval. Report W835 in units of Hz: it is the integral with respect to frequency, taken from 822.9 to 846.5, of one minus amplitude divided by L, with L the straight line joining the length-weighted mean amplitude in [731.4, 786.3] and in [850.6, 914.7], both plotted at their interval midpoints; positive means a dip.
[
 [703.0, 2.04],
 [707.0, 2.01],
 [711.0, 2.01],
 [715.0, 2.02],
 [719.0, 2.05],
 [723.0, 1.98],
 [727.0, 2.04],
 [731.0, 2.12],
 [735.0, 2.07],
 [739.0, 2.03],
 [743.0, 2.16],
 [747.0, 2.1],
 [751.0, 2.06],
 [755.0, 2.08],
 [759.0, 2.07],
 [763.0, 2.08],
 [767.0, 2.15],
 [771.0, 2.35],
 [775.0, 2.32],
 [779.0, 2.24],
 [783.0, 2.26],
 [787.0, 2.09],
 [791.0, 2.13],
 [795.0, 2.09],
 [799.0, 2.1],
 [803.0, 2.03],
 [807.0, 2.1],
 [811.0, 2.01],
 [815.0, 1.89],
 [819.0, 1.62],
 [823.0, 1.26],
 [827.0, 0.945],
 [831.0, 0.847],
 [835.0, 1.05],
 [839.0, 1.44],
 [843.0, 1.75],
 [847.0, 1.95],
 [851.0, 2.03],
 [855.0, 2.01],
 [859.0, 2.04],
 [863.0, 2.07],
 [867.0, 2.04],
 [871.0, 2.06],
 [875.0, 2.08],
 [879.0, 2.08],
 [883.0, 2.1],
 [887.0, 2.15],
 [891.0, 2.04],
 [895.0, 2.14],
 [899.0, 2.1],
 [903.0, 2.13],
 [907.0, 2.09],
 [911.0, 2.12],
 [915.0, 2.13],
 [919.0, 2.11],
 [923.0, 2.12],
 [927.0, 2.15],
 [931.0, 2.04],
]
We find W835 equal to 9.5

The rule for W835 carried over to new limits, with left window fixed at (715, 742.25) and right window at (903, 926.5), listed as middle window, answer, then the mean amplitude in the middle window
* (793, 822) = 1.8 Hz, 1.95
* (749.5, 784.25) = -1.9 Hz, 2.18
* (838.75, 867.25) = 2.1 Hz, 1.94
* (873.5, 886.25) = 0.1 Hz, 2.09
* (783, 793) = -0.3 Hz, 2.14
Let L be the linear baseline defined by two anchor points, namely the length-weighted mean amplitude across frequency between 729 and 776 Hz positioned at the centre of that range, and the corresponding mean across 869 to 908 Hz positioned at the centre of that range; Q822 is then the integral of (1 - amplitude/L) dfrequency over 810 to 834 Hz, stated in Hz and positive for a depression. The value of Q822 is 8.2 Hz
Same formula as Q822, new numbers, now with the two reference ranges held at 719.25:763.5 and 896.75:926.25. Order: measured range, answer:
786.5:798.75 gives -0.1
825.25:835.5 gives 5.7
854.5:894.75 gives 0.6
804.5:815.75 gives 0.4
